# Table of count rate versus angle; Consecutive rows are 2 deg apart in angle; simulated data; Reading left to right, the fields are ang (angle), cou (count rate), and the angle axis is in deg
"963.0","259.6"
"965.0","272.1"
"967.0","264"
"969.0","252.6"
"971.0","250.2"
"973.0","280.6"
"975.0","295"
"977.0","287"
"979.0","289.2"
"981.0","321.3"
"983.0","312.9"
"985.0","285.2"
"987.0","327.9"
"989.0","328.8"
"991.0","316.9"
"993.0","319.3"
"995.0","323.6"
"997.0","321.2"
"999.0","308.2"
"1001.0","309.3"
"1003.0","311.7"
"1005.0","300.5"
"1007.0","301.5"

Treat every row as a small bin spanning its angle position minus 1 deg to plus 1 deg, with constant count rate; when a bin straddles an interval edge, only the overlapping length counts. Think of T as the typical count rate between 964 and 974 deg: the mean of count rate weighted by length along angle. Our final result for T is 264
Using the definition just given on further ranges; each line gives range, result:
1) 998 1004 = 310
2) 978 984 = 308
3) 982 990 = 314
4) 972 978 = 288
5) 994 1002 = 316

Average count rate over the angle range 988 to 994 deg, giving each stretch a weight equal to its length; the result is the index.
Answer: 322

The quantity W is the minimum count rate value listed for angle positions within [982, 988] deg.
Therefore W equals 285.2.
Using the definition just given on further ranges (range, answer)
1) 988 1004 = 308.2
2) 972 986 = 280.6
